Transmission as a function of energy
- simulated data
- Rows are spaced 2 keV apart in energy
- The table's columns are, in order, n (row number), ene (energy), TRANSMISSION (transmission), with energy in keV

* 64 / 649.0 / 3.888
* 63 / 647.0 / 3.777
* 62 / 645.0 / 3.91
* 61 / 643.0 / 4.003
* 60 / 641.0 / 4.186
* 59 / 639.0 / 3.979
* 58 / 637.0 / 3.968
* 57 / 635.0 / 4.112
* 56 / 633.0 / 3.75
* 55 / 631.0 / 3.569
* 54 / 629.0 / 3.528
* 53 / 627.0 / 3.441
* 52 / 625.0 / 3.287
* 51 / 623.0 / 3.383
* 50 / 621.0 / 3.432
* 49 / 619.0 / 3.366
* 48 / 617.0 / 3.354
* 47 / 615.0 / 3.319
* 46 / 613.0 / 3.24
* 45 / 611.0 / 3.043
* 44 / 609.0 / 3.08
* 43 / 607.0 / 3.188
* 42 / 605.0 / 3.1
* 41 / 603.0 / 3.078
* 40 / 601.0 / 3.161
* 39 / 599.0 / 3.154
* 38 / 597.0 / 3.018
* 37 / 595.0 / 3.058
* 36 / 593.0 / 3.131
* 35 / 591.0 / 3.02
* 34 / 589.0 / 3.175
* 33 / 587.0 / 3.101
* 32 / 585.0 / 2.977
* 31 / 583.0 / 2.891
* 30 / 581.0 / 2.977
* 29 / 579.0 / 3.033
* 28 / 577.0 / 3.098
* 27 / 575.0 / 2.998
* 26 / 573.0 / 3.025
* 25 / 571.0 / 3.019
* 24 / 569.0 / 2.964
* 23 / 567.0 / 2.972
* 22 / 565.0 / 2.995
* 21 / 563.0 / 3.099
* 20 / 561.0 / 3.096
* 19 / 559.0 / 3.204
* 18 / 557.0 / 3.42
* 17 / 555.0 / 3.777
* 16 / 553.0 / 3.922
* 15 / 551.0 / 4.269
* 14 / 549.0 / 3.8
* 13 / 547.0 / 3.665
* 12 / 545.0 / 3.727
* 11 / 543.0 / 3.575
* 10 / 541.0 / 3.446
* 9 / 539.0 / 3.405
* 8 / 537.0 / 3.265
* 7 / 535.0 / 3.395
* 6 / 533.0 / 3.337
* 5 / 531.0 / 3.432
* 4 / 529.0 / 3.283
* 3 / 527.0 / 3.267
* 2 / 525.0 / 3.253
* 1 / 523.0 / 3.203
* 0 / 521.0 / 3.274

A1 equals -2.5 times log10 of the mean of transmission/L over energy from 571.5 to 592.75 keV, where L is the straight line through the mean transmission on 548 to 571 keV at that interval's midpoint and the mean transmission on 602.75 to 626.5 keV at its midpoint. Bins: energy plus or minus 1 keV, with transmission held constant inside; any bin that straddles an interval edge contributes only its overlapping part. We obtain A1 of 0.10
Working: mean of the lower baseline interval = 3.39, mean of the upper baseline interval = 3.25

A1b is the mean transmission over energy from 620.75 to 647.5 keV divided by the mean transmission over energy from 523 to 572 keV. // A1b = 1.10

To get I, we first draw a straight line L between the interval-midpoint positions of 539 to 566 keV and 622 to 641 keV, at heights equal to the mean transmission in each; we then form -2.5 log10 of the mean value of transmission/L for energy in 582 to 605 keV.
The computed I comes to 0.18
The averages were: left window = 3.53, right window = 3.7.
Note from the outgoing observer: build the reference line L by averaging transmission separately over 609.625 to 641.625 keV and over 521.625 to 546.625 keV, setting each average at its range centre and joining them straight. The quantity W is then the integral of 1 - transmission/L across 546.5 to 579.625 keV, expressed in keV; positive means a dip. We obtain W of 1.2 keV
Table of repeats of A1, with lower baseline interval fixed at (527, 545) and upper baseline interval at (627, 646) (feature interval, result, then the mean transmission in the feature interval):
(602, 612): 0.20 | 3.1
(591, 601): 0.19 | 3.09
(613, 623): 0.13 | 3.36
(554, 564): 0.06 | 3.32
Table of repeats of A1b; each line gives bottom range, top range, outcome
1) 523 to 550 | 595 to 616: 0.91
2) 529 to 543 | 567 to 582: 0.89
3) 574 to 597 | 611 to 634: 1.12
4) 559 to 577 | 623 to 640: 1.21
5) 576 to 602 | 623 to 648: 1.23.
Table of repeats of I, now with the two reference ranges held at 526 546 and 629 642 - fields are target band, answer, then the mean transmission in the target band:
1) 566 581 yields 0.19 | 3.01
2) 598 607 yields 0.19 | 3.13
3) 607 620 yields 0.17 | 3.23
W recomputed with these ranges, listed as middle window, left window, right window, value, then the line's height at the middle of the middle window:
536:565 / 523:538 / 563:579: -3.3 keV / 3.17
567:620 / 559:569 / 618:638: 3.2 keV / 3.3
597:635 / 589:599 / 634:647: 2.2 keV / 3.52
